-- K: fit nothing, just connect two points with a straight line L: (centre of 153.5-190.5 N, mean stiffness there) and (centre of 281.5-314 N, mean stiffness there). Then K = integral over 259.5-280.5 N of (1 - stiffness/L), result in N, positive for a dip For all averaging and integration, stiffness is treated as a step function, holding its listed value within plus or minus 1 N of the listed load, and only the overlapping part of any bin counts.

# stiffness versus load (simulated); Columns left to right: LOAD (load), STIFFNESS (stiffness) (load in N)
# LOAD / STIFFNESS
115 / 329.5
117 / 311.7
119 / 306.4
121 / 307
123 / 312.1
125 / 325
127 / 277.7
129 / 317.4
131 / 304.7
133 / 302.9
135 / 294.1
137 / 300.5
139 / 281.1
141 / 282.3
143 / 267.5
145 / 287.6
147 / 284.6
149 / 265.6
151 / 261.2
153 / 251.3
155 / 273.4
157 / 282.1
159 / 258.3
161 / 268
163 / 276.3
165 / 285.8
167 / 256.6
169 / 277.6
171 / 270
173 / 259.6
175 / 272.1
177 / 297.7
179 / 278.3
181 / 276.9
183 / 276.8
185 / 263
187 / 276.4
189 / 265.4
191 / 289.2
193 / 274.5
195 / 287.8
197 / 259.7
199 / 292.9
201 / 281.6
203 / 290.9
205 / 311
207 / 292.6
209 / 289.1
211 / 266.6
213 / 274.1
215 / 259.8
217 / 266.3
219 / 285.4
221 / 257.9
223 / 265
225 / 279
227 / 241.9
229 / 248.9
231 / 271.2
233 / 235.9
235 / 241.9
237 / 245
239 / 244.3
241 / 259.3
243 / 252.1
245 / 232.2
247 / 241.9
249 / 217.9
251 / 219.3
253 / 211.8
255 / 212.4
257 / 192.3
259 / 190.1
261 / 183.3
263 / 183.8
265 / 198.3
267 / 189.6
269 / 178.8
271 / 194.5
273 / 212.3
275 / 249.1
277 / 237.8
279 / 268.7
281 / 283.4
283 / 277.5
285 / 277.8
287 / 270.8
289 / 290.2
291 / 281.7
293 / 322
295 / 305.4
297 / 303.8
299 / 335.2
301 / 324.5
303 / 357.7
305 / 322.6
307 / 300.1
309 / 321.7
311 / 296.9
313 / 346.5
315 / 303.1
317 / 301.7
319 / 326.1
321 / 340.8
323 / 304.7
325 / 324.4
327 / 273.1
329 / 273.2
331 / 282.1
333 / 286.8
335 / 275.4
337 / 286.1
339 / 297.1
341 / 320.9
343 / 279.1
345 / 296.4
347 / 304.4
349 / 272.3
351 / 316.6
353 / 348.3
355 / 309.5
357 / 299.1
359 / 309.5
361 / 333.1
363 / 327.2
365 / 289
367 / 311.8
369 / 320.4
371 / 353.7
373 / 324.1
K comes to 6.3 N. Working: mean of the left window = 273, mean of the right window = 308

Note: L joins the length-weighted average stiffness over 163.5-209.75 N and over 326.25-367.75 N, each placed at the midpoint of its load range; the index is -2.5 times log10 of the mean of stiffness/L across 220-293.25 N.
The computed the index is 0.20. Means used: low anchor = 279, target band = 239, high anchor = 300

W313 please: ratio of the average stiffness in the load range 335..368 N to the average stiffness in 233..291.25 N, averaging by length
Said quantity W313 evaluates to 1.32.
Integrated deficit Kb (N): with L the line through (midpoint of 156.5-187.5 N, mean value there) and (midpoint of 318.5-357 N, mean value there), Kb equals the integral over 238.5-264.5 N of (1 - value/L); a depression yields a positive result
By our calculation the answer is 6.2 N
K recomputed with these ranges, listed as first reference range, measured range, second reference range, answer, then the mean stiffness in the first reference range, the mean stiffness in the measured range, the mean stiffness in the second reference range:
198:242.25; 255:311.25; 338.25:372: 5.4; 268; 261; 311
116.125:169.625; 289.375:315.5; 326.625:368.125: -1.7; 286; 317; 300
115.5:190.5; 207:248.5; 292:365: 5.0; 283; 258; 309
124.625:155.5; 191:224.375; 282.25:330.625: 1.8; 285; 279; 307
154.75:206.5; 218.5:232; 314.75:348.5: 1.0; 277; 263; 298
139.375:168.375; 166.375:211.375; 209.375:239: -2.2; 272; 279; 260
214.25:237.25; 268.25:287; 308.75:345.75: 2.4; 259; 245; 302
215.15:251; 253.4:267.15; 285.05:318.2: 4.0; 251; 194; 311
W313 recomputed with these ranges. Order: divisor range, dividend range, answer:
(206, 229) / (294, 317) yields 1.18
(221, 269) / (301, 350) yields 1.33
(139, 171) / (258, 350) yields 1.03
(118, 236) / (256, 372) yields 1.03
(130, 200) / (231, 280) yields 0.80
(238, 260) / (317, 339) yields 1.32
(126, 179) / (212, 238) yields 0.93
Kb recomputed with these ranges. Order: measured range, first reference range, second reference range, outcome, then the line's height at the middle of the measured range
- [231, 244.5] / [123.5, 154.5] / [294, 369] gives 2.28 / 298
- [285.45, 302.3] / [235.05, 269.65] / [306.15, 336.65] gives -2.23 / 269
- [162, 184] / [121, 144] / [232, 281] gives -0.22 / 273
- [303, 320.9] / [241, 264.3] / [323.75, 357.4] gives -3.23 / 270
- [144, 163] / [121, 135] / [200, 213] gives 1.86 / 300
